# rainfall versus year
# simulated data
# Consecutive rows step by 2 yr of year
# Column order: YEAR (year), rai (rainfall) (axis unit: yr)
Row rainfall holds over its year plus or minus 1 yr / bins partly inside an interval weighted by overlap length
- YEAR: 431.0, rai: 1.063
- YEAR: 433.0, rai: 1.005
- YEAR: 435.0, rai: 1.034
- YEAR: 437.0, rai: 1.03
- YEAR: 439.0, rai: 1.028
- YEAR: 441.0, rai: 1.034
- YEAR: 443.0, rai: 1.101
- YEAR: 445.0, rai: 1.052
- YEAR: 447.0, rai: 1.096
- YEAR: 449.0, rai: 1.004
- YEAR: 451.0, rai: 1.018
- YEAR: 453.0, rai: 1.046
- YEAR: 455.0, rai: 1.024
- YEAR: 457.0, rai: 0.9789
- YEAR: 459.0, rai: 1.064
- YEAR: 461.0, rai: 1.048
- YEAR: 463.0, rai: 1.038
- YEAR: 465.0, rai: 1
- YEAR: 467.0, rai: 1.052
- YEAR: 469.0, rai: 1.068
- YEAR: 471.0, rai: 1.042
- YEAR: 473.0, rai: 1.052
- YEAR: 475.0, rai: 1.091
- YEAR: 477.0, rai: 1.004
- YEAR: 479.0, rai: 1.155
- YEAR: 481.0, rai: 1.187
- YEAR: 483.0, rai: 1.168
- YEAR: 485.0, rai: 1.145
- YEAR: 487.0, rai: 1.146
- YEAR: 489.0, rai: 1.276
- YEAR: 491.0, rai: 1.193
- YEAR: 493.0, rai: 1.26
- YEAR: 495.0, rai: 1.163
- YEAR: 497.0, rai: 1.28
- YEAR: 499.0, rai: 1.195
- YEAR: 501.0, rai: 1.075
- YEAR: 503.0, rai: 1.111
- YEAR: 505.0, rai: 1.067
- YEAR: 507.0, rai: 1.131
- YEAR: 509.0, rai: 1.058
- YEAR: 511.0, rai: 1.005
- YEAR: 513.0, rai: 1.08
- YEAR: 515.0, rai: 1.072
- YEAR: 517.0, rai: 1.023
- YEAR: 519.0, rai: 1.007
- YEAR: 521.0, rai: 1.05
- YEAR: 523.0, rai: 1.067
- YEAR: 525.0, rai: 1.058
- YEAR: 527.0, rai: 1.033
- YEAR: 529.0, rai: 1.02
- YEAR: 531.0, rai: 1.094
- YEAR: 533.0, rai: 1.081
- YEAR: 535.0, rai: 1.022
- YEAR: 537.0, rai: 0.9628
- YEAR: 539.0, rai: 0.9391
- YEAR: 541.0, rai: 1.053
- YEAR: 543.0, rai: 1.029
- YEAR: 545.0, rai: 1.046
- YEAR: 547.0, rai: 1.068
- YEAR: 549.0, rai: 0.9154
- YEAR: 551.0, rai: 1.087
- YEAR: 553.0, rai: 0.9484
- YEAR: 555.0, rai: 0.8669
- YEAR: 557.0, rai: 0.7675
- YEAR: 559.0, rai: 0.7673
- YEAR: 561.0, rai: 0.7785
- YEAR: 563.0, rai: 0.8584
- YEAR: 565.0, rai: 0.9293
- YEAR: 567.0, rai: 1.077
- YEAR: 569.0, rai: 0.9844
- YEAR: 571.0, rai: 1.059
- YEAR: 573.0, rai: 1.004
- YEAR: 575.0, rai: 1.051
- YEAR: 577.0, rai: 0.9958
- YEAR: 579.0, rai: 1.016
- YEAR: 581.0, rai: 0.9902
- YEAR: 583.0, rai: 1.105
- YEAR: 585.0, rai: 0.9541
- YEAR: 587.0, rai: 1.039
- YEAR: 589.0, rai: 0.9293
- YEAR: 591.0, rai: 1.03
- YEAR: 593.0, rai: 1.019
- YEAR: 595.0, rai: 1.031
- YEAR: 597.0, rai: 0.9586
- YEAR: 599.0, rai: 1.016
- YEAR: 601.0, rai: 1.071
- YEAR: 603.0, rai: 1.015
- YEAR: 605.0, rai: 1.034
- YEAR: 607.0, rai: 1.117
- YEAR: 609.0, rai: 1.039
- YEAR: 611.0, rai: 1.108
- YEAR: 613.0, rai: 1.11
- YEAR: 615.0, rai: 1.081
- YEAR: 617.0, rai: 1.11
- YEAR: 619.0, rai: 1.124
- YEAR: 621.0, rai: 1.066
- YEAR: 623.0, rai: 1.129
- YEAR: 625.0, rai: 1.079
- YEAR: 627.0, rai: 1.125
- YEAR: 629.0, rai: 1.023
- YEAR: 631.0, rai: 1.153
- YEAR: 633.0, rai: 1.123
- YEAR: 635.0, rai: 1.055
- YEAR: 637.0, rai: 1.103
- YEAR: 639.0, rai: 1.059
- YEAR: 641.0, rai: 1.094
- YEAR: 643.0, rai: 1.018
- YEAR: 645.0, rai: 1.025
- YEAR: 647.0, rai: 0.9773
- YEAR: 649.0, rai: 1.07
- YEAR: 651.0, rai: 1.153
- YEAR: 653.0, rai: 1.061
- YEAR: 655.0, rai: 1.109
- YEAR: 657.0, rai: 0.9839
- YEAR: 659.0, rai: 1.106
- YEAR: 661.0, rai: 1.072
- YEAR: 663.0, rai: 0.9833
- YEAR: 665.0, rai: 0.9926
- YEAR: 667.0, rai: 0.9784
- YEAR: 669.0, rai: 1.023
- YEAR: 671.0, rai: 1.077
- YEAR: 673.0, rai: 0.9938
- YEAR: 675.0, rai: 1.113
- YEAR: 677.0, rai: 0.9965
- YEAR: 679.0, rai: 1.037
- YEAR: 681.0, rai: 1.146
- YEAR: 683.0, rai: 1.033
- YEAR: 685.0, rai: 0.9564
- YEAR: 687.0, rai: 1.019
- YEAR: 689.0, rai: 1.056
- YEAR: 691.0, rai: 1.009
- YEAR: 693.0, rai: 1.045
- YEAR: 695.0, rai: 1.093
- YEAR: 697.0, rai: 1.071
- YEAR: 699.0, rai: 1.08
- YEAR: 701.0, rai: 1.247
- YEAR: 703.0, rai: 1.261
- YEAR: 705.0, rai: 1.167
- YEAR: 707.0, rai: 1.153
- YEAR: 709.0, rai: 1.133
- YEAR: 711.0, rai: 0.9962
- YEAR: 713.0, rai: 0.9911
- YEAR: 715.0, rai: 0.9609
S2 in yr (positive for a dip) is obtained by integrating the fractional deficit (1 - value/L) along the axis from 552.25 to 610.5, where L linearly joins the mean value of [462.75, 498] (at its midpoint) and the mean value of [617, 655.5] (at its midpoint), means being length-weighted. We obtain 6.2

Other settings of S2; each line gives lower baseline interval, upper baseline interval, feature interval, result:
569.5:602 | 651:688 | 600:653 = -2.61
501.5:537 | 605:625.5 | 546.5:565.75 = 3.17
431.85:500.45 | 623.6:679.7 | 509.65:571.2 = 4.90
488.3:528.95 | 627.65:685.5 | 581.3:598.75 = 1.13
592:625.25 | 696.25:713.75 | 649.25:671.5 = 0.97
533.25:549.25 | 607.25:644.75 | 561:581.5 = 1.05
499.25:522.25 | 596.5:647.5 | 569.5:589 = 0.94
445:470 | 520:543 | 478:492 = -1.97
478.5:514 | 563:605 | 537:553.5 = 0.96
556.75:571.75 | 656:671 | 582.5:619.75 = -3.73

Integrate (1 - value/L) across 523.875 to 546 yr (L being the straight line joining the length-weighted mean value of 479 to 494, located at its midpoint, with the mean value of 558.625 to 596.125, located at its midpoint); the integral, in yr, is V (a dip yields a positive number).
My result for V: 1.0 yr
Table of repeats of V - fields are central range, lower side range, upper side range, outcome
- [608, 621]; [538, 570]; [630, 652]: -0.7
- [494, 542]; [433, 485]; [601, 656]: -0.2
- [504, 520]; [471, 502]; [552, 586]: 0.5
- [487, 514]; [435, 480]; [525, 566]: -3.7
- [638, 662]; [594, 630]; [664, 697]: -0.2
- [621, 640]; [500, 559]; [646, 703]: -0.9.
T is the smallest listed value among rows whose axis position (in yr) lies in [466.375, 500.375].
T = 1.004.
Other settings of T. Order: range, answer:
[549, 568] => 0.7673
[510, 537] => 0.9628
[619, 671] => 0.9773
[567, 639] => 0.9293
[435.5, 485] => 0.9789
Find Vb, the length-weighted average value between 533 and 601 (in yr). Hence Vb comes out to 0.982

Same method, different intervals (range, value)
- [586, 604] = 1.01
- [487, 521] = 1.12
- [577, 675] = 1.05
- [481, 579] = 1.04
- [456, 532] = 1.09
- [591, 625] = 1.06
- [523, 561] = 0.983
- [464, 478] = 1.04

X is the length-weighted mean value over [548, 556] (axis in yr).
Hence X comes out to 0.954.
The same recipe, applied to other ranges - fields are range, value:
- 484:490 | 1.19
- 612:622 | 1.1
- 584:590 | 0.974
